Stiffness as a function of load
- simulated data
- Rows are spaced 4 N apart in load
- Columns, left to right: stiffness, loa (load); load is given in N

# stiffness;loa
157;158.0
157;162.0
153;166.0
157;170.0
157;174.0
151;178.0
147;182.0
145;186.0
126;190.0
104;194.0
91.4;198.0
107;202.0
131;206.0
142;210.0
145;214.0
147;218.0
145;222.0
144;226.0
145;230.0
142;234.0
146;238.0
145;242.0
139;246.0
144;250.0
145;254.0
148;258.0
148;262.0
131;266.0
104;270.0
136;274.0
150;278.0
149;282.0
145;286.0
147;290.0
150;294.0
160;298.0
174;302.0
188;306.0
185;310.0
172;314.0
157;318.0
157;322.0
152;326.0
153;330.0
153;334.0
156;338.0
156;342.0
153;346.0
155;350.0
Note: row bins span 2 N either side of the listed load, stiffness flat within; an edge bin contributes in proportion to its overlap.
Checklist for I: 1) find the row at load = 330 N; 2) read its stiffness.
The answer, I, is 153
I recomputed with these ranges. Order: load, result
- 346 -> 153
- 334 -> 153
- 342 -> 156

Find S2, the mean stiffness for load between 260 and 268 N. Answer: 140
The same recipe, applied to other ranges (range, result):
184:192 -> 136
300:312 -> 182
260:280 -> 134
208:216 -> 144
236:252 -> 144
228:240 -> 144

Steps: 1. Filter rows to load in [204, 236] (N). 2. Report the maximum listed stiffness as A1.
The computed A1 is 147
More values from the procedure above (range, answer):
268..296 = 150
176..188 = 151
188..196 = 126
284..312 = 188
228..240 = 146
